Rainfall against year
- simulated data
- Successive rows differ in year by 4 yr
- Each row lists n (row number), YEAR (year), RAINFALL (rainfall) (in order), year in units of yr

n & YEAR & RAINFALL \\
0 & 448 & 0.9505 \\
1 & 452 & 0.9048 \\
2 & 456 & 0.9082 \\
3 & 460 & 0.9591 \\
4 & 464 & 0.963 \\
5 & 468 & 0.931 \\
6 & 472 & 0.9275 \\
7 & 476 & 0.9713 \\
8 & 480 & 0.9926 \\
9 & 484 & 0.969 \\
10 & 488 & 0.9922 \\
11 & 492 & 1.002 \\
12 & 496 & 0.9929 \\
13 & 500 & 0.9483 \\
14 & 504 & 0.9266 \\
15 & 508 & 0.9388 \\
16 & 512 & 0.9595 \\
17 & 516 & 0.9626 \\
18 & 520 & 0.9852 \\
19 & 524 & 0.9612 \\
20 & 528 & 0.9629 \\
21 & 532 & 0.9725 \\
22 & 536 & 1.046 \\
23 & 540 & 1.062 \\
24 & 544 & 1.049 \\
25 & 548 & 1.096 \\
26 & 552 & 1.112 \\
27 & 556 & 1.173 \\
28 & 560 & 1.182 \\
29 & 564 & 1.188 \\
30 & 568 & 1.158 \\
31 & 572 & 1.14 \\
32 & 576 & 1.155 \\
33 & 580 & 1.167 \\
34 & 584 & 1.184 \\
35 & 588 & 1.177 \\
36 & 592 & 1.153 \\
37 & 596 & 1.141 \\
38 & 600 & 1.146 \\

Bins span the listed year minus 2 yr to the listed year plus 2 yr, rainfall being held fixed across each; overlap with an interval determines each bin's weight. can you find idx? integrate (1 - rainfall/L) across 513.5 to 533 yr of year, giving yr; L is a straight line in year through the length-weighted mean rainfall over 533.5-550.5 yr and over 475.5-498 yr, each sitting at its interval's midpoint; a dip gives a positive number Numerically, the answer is 1.3 yr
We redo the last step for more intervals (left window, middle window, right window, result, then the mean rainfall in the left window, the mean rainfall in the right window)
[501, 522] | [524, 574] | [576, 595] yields -1.3 yr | 0.954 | 1.17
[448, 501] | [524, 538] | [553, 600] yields 1.1 yr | 0.958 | 1.16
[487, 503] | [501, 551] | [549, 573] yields 3.2 yr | 0.98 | 1.16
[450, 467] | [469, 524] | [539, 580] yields 2.3 yr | 0.934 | 1.13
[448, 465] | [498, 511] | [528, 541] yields 0.6 yr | 0.934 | 1.01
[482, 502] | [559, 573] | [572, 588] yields -0.4 yr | 0.981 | 1.17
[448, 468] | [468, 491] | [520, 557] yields -0.1 yr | 0.935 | 1.04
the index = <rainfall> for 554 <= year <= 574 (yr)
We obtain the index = 1.17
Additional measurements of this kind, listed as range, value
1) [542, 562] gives 1.12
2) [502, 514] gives 0.942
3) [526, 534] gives 0.968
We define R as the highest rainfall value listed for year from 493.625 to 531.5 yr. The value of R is 0.9929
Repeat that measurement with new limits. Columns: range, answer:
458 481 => 0.9926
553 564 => 1.188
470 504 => 1.002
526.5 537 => 1.046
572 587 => 1.184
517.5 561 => 1.182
